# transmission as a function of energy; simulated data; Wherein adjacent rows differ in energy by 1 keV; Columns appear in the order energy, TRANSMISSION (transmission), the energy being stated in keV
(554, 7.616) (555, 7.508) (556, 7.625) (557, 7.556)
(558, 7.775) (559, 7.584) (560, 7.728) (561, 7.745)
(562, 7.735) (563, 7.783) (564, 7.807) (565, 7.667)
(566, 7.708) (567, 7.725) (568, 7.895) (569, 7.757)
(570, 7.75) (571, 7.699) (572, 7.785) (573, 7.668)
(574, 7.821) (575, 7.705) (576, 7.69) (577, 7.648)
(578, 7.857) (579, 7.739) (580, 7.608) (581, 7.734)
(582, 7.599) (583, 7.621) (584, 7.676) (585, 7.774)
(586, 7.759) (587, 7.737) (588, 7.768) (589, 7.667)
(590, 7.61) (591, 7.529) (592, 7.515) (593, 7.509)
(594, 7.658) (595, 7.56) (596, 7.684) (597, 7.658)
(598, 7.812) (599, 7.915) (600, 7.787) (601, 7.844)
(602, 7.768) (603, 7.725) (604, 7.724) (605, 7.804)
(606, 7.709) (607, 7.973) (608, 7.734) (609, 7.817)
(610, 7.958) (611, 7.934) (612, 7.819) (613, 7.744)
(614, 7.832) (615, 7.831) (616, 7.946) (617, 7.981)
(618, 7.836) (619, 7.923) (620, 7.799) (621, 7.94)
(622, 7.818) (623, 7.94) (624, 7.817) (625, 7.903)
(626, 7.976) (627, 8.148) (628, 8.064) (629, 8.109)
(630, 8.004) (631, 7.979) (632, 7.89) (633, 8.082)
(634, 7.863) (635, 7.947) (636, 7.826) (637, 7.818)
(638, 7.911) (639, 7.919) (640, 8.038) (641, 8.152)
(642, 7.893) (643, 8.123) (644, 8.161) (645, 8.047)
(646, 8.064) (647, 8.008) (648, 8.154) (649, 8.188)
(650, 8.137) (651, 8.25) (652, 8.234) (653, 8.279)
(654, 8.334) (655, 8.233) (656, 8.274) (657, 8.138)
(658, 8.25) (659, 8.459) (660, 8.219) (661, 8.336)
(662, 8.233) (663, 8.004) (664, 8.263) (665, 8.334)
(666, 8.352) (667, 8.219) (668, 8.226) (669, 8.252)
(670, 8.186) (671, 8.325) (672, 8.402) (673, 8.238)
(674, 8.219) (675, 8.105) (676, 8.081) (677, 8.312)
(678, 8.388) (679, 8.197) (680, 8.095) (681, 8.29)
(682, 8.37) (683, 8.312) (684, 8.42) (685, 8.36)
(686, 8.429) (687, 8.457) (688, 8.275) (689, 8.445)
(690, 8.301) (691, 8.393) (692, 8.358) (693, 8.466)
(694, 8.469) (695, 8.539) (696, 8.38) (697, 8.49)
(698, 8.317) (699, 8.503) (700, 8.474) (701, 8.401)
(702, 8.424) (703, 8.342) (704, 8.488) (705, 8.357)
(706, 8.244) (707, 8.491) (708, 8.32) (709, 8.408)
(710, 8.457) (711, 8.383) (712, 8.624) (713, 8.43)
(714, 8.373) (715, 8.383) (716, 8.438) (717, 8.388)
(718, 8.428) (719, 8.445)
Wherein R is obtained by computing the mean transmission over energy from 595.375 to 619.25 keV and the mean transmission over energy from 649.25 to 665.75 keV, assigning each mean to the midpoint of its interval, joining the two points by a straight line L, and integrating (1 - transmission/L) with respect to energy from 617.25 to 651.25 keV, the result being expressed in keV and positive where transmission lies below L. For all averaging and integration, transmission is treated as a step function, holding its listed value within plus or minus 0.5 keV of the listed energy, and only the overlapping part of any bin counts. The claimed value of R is 0.26 keV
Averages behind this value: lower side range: 7.82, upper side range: 8.25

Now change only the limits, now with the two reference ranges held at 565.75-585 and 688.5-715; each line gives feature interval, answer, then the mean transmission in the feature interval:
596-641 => 0.4 keV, 7.88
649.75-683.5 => -0.1 keV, 8.25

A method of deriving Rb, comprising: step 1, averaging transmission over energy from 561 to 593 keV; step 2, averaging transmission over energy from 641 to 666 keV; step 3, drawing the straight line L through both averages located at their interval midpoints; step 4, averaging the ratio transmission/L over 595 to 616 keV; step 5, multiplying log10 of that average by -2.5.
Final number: 0.01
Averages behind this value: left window 7.71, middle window 7.8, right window 8.19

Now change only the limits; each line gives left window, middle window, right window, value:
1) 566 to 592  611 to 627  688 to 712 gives 0.01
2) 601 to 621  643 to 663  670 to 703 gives -0.01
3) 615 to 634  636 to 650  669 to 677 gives 0.00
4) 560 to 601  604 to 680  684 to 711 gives 0.00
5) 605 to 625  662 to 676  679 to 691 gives 0.00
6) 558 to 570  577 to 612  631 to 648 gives 0.02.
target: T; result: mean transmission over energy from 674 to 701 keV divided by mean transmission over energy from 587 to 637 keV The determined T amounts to 1.07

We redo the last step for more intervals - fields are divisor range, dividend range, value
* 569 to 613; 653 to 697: 1.07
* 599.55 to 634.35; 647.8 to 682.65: 1.05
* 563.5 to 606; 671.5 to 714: 1.08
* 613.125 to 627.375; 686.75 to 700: 1.07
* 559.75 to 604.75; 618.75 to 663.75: 1.05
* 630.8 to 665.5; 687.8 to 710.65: 1.04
